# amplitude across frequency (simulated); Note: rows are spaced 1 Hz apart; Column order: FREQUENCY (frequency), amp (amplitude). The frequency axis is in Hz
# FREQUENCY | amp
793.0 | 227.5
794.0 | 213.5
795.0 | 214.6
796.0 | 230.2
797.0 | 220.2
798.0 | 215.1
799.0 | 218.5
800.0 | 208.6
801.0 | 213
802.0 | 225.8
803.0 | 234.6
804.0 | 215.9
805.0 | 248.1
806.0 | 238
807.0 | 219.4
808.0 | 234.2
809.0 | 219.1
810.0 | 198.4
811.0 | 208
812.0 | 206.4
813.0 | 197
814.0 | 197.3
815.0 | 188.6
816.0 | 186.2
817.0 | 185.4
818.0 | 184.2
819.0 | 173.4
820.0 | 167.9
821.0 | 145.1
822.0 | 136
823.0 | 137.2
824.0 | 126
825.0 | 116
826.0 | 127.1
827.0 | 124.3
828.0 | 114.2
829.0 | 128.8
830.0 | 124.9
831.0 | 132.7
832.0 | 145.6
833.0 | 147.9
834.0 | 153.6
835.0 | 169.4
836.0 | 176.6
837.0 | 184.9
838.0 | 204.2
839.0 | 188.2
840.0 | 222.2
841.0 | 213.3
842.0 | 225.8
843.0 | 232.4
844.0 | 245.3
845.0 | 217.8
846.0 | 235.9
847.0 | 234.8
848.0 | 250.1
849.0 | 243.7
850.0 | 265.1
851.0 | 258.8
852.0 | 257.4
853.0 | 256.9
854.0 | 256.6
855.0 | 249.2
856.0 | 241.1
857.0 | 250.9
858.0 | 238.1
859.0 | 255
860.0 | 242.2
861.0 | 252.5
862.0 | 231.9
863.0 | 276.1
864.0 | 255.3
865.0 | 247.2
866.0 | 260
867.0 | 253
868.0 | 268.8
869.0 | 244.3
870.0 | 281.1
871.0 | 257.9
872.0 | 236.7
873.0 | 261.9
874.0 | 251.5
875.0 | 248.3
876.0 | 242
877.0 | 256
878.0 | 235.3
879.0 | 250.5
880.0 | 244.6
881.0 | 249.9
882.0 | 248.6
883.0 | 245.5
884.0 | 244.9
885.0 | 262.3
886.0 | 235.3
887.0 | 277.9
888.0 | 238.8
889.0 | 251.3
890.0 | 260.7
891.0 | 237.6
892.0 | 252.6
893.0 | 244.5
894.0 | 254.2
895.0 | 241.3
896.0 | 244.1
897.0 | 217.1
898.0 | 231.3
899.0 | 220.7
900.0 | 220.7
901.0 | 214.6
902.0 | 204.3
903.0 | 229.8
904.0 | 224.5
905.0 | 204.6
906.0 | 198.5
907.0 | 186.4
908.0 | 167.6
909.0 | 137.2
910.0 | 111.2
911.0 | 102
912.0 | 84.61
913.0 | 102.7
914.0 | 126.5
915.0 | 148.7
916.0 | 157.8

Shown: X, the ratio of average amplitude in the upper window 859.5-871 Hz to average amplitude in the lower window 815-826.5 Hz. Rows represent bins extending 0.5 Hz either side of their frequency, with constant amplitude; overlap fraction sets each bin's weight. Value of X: 1.65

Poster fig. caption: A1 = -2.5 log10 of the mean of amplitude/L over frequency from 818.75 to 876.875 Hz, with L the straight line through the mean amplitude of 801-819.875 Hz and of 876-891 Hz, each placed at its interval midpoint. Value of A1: 0.09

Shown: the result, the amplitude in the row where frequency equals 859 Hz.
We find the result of 255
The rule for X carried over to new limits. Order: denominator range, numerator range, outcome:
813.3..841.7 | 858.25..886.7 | 1.56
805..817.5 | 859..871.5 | 1.23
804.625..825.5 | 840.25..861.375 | 1.31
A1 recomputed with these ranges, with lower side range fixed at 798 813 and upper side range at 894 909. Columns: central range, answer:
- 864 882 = -0.172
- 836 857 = -0.079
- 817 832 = 0.481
